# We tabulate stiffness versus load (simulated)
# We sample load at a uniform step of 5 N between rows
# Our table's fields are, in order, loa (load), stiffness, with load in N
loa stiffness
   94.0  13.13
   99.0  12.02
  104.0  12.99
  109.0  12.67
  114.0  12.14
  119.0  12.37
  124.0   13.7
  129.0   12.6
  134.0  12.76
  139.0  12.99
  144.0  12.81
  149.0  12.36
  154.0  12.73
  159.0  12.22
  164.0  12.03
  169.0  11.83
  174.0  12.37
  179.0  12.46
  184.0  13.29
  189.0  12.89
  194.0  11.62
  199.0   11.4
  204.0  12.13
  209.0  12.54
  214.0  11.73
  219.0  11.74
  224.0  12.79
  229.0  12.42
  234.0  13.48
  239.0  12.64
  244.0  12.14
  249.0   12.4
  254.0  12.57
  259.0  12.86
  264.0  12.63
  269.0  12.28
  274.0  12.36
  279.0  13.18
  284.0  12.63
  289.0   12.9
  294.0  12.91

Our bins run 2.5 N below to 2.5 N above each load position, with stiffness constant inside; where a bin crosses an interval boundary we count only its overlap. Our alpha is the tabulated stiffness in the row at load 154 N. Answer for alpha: 12.73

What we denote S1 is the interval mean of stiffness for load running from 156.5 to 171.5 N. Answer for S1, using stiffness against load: 12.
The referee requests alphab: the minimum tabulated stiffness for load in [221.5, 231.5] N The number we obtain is 12.42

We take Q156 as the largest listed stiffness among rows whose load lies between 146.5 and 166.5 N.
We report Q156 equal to 12.73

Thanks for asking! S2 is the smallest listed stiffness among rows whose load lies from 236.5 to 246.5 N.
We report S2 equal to 12.14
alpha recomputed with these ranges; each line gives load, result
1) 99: 12.02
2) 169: 11.83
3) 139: 12.99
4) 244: 12.14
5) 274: 12.36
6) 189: 12.89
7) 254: 12.57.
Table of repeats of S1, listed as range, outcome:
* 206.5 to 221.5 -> 12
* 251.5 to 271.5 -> 12.6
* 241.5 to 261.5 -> 12.5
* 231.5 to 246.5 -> 12.8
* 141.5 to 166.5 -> 12.4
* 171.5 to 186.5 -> 12.7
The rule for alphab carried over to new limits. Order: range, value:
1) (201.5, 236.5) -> 11.73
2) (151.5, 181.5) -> 11.83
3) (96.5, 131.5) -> 12.02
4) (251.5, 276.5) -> 12.28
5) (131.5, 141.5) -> 12.76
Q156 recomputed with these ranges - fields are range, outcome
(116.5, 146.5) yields 13.7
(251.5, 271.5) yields 12.86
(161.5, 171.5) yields 12.03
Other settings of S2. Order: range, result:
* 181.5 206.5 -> 11.4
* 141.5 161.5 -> 12.22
